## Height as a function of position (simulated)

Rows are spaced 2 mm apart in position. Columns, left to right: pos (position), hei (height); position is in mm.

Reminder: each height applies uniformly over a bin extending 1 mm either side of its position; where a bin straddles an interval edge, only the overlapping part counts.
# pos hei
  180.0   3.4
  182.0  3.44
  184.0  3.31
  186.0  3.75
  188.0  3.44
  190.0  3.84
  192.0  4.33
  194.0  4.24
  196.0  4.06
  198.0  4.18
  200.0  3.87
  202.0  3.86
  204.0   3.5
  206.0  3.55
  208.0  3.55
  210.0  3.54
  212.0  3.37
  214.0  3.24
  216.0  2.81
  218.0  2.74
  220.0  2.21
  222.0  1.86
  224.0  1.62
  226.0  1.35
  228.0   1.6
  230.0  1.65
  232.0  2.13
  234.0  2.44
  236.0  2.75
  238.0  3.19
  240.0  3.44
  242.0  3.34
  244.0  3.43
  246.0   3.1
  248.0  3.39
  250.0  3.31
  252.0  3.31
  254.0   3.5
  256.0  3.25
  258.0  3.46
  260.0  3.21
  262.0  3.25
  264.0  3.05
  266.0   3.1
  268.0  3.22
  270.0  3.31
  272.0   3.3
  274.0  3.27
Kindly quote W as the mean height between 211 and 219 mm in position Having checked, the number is 3.04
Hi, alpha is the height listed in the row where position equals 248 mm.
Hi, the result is 3.39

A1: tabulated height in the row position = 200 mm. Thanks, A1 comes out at 3.87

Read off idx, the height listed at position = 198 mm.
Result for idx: 4.18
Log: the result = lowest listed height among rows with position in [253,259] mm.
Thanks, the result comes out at 3.25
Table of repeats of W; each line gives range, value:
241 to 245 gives 3.38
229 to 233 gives 1.89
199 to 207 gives 3.7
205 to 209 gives 3.55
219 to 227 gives 1.76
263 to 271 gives 3.17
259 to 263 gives 3.23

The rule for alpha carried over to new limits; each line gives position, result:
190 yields 3.84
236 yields 2.75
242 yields 3.34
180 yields 3.4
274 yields 3.27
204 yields 3.5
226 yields 1.35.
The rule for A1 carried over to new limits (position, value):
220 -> 2.21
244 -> 3.43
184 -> 3.31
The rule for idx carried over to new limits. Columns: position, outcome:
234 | 2.44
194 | 4.24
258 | 3.46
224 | 1.62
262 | 3.25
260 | 3.21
